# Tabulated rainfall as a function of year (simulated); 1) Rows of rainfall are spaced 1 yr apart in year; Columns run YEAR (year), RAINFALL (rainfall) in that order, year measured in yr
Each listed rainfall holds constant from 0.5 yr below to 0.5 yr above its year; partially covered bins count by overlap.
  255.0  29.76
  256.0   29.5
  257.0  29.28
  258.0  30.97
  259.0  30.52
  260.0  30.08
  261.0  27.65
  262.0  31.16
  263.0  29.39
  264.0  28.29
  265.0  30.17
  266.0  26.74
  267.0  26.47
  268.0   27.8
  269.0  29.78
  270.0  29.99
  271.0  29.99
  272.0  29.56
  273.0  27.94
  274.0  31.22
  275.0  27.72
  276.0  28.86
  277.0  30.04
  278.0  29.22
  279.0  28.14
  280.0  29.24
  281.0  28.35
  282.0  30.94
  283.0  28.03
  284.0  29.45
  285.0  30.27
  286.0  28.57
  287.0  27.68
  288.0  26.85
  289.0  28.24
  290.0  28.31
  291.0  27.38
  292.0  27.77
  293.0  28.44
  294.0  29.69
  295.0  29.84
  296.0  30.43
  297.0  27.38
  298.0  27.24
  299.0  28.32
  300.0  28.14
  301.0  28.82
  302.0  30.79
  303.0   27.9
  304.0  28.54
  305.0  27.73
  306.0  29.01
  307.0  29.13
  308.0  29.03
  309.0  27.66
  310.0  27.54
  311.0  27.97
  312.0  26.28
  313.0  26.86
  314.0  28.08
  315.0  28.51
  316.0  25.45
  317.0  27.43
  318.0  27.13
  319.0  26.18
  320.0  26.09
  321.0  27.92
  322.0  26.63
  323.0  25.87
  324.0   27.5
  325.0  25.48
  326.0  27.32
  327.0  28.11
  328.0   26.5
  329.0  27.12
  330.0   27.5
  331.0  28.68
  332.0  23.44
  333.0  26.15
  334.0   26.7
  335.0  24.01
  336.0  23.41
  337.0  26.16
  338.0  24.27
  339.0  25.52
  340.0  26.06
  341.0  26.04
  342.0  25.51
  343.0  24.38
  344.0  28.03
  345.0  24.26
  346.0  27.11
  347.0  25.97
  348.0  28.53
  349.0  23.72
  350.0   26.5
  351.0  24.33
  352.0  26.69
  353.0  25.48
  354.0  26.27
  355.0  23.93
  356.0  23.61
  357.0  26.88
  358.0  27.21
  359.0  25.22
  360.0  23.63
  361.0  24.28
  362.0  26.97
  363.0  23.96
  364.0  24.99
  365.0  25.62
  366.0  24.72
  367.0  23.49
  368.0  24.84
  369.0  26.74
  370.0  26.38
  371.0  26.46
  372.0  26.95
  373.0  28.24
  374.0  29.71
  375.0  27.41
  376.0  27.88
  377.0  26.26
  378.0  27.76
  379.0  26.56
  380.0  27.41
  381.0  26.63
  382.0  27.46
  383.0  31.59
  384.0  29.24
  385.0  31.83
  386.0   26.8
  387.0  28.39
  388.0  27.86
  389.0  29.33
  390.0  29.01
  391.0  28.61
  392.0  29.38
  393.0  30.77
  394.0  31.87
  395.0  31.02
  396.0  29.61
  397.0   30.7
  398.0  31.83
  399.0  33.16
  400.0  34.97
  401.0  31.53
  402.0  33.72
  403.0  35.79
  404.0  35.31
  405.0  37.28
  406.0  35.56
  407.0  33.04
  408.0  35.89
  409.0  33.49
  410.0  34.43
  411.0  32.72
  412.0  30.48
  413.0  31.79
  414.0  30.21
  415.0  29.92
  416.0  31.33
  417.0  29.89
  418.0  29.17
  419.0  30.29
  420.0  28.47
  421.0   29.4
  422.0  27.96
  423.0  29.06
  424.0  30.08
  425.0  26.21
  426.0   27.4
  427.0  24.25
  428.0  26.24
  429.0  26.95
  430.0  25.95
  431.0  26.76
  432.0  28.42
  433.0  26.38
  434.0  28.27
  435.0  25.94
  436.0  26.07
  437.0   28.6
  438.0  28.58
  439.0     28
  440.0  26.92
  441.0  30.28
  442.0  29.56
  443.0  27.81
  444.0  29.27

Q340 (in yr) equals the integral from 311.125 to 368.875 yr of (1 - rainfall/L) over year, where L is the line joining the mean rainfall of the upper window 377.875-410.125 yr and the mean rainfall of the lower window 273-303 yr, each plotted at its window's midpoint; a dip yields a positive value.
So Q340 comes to 7.7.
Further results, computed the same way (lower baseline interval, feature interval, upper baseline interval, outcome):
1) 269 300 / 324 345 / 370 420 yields 2.53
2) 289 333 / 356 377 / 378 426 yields 2.50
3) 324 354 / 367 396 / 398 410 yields 3.01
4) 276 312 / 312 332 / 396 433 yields 1.47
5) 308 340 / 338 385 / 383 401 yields 3.93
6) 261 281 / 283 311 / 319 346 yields -0.74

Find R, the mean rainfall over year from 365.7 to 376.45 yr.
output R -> 26.6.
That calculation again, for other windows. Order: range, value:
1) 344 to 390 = 26.6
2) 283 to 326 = 27.9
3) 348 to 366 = 25.3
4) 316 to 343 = 26.2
